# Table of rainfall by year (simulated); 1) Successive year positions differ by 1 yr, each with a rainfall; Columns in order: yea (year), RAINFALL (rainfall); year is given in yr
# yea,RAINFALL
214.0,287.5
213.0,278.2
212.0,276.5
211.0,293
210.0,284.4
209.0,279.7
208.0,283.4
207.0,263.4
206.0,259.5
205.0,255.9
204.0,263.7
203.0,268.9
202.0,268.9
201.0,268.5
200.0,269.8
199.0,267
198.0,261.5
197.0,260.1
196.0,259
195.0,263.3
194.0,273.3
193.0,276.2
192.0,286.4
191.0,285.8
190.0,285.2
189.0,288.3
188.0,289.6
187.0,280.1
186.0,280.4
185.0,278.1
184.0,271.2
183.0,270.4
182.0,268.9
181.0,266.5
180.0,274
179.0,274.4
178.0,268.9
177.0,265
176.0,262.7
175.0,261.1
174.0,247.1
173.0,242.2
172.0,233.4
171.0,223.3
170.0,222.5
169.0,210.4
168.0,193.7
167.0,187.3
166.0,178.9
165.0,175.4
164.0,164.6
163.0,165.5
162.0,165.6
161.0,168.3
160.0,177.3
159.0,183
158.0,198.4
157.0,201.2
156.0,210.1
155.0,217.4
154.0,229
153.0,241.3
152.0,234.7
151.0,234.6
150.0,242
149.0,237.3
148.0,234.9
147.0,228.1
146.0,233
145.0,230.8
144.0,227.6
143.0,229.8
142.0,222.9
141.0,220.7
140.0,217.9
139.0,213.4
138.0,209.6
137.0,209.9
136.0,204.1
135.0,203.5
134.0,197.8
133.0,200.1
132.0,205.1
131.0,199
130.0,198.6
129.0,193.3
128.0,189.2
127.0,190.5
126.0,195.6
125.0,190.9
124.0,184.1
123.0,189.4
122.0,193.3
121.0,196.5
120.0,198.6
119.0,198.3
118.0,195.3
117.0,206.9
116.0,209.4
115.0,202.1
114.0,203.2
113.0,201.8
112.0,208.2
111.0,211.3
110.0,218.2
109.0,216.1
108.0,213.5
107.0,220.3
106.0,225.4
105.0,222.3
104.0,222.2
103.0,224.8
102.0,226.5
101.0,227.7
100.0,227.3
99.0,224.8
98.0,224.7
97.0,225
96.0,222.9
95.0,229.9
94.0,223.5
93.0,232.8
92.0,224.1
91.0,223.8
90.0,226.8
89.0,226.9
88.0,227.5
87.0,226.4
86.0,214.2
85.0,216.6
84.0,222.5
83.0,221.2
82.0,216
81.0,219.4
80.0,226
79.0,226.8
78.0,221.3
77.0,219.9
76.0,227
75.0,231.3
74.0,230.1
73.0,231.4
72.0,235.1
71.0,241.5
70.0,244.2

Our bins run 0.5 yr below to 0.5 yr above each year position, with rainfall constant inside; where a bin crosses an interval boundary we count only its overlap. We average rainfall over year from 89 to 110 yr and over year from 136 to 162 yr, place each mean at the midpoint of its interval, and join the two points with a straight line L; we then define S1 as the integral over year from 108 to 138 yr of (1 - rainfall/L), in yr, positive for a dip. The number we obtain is 2.7 yr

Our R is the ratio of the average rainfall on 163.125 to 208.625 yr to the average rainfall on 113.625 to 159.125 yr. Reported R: 1.2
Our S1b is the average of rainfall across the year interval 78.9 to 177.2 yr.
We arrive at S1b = 214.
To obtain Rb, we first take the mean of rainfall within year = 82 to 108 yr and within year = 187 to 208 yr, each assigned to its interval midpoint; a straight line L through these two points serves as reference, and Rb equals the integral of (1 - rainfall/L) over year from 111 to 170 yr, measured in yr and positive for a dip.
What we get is 9.7 yr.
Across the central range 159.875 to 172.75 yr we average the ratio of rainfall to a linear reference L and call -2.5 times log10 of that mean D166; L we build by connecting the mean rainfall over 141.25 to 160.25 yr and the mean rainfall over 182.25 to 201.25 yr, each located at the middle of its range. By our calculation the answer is 0.259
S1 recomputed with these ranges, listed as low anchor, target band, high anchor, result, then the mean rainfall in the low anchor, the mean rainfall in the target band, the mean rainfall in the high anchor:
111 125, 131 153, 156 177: -2.05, 199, 221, 205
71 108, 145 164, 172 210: 3.21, 225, 210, 270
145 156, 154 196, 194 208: 1.91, 232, 238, 265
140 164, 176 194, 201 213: -1.99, 214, 277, 273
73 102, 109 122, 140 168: 0.82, 225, 204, 209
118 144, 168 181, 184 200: 0.38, 202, 247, 275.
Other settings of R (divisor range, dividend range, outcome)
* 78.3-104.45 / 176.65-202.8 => 1.22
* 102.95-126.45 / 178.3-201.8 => 1.33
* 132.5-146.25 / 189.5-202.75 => 1.26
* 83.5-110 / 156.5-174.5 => 0.88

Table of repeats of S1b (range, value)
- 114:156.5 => 211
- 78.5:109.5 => 223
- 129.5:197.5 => 232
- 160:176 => 204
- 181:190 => 278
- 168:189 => 259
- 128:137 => 200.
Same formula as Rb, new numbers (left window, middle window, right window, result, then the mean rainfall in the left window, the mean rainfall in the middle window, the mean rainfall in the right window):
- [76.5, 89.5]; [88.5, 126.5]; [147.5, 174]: 0.68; 222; 214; 207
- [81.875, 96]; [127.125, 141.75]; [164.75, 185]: 1.81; 224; 204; 242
